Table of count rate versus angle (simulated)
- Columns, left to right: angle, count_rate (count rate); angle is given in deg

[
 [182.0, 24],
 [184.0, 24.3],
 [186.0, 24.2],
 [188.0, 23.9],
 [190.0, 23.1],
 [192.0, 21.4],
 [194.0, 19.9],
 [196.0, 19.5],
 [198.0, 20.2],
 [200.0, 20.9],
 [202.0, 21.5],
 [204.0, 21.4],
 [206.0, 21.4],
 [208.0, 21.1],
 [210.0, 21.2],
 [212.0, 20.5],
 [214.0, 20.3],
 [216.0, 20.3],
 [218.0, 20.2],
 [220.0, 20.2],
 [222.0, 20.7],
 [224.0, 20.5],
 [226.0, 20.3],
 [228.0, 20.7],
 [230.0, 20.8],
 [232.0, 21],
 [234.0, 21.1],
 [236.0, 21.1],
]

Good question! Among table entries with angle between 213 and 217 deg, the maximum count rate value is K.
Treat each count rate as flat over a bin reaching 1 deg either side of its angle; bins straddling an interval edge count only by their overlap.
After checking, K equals 20.3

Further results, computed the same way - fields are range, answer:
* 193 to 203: 21.5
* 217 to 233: 21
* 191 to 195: 21.4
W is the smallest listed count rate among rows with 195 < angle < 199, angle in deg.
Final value 19.5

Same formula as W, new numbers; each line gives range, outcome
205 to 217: 20.3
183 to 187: 24.2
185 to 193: 21.4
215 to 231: 20.2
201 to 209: 21.1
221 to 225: 20.5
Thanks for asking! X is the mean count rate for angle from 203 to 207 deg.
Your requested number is 21.4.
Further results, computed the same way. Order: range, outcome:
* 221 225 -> 20.6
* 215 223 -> 20.4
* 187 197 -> 21.6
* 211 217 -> 20.4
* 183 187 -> 24.2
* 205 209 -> 21.2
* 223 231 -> 20.6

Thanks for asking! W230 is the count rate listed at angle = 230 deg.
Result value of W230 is 20.8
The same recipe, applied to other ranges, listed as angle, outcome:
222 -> 20.7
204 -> 21.4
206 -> 21.4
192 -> 21.4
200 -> 20.9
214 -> 20.3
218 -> 20.2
